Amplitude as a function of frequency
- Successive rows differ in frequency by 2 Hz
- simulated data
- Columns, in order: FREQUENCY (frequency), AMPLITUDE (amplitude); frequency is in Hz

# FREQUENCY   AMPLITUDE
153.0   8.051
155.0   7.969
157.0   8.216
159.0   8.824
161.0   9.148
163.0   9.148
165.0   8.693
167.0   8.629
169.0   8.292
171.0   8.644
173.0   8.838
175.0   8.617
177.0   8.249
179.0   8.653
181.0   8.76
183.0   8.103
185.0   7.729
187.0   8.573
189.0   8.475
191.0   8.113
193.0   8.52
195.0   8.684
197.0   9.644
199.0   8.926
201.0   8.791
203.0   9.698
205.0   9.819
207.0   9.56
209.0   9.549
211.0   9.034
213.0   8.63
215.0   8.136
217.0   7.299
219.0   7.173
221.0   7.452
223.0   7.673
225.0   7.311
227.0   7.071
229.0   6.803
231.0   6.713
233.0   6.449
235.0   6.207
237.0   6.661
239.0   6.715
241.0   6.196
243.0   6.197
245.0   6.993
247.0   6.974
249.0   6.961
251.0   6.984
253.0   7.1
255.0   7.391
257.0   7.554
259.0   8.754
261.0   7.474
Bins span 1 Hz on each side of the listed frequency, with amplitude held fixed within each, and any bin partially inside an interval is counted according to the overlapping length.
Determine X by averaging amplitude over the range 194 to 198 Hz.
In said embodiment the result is 9.16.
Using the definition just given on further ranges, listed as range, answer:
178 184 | 8.51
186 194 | 8.42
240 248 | 6.59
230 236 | 6.46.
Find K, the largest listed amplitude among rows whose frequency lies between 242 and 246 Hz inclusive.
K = 6.993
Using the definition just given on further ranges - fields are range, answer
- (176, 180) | 8.653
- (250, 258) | 7.554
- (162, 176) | 9.148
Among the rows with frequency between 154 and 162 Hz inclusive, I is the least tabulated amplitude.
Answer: 7.969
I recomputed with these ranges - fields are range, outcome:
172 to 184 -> 8.103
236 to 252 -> 6.196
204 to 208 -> 9.56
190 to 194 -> 8.113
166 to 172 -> 8.292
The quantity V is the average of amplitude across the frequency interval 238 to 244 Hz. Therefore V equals 6.37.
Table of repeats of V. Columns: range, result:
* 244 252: 6.98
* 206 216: 8.98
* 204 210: 9.64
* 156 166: 8.81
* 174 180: 8.51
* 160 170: 8.78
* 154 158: 8.09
